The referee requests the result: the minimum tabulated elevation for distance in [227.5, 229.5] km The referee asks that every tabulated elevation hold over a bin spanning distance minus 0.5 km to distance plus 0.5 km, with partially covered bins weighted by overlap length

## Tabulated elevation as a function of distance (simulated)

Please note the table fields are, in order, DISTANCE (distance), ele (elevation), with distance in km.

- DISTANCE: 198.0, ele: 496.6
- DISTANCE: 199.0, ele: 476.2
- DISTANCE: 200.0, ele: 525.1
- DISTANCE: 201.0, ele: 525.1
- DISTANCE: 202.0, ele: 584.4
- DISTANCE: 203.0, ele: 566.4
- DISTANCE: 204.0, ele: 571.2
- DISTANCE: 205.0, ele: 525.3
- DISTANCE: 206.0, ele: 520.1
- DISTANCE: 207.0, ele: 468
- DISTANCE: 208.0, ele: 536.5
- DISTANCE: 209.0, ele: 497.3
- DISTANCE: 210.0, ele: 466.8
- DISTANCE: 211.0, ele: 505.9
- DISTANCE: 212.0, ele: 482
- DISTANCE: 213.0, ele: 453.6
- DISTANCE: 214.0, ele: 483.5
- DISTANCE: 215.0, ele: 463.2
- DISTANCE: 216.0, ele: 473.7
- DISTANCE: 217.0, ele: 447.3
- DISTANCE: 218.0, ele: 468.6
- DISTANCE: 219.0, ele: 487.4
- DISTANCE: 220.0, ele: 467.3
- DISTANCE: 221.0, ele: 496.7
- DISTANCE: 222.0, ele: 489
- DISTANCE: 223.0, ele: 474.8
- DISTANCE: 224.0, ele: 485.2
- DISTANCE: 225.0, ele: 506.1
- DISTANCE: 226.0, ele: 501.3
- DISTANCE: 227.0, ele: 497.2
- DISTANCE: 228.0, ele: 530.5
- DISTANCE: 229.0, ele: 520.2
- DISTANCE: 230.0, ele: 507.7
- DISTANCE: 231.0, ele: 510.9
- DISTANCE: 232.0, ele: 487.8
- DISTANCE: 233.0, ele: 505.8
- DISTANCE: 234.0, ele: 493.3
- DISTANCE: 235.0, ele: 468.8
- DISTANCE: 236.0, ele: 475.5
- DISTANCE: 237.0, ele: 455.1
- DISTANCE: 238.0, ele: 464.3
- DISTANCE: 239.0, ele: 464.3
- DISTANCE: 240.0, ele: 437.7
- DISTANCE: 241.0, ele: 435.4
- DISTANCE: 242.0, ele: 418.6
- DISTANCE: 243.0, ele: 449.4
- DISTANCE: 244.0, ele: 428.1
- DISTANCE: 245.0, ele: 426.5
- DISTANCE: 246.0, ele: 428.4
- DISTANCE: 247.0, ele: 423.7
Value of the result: 520.2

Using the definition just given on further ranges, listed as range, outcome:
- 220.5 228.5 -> 474.8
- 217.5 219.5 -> 468.6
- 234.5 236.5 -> 468.8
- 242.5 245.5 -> 426.5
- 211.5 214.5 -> 453.6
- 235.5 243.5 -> 418.6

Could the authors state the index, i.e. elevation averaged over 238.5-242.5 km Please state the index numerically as 439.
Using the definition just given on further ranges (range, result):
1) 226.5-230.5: 514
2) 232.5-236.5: 486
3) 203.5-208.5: 524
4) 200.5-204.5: 562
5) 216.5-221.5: 473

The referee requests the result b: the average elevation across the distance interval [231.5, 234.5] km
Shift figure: 496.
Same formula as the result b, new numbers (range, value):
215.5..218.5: 463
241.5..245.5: 431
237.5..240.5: 455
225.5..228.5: 510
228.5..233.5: 506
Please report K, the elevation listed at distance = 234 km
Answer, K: 493.3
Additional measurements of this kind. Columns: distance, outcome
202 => 584.4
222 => 489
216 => 473.7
